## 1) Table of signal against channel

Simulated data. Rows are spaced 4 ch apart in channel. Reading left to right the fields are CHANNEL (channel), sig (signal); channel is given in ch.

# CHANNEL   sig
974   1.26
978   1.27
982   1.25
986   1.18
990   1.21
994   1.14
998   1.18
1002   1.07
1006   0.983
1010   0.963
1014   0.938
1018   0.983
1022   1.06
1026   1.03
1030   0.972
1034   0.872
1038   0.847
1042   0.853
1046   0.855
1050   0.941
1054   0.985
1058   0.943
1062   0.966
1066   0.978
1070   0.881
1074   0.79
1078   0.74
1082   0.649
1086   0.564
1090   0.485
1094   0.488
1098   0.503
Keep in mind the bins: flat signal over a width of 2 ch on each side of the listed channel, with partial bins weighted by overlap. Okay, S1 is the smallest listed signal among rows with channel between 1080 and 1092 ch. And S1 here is 0.485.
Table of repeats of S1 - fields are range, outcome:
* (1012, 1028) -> 0.938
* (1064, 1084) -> 0.649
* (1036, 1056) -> 0.847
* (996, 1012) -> 0.963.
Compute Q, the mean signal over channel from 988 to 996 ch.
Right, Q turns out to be 1.17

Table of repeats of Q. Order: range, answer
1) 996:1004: 1.12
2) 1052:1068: 0.968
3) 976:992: 1.23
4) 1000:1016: 0.988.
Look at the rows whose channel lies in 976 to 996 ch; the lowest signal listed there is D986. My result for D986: 1.14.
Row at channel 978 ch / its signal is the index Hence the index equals 1.27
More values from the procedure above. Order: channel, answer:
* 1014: 0.938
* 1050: 0.941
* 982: 1.25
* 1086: 0.564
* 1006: 0.983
